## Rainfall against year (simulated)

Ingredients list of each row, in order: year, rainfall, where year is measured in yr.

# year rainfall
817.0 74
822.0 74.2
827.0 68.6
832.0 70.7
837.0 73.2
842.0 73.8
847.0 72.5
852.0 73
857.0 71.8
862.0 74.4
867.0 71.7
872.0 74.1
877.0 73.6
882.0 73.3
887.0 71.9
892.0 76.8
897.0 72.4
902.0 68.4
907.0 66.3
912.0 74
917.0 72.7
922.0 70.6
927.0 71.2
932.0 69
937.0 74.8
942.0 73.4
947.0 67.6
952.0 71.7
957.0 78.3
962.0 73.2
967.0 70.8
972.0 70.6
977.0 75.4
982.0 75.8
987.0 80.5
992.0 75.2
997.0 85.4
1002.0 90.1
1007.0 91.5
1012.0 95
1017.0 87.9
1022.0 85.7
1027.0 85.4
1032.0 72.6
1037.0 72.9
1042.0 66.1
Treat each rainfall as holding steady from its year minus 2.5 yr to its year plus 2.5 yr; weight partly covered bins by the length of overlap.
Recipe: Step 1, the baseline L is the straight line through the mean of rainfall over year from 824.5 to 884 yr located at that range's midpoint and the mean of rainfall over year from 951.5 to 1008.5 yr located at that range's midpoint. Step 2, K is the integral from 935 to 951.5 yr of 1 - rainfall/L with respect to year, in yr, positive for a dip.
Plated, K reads 1.0 yr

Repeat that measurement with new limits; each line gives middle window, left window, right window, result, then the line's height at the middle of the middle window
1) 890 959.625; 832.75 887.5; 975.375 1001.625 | 4.0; 76.3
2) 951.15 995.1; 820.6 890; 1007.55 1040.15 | 2.9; 80.2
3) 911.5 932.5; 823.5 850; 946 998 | 0.6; 73.8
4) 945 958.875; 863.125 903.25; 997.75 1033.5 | 1.4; 80.4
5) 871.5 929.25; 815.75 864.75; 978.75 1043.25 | 2.9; 75.9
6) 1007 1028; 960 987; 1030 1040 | -4.7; 72.8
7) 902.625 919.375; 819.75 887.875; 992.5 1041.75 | 1.3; 76.6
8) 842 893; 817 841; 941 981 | -0.7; 72.2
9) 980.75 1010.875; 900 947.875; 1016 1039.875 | -2.5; 77.4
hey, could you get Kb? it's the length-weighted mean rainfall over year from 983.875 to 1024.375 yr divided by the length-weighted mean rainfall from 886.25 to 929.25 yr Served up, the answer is 1.20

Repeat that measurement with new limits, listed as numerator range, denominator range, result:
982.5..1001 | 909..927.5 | 1.12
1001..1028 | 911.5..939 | 1.24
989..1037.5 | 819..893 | 1.16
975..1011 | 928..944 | 1.14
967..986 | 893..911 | 1.06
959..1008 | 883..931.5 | 1.10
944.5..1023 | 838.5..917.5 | 1.10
